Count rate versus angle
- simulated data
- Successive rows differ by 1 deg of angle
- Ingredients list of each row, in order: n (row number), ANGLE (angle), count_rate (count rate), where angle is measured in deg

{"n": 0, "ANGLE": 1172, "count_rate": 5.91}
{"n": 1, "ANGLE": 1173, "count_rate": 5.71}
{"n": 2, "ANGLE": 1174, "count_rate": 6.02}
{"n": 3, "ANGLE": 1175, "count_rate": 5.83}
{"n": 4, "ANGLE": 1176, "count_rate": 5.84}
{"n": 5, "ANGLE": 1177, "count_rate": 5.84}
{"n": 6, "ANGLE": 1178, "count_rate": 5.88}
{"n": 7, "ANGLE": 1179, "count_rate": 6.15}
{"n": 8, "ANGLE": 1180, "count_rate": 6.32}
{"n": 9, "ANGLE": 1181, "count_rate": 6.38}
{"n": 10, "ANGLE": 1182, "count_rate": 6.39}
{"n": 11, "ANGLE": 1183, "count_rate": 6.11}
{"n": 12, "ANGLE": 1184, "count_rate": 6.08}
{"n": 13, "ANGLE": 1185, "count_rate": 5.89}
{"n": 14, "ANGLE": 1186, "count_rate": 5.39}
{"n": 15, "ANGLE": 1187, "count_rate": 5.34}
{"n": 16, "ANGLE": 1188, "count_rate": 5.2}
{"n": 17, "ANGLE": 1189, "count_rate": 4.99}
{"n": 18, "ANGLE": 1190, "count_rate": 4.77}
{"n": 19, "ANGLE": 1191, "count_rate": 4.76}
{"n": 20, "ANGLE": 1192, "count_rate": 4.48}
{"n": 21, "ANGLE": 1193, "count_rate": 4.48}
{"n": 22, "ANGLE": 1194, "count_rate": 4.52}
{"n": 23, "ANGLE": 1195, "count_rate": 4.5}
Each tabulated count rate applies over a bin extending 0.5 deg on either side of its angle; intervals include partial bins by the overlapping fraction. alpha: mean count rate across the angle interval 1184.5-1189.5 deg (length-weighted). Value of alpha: 5.36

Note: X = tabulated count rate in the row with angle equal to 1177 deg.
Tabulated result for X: 5.84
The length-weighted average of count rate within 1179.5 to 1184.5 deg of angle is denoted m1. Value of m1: 6.26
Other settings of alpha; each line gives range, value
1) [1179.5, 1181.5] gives 6.35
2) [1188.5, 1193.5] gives 4.7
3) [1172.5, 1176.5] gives 5.85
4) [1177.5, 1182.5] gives 6.22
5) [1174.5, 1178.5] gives 5.85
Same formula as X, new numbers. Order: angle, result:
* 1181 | 6.38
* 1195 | 4.5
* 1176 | 5.84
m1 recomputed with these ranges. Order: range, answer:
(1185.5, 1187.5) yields 5.37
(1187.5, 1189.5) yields 5.1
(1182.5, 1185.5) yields 6.03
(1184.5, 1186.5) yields 5.64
